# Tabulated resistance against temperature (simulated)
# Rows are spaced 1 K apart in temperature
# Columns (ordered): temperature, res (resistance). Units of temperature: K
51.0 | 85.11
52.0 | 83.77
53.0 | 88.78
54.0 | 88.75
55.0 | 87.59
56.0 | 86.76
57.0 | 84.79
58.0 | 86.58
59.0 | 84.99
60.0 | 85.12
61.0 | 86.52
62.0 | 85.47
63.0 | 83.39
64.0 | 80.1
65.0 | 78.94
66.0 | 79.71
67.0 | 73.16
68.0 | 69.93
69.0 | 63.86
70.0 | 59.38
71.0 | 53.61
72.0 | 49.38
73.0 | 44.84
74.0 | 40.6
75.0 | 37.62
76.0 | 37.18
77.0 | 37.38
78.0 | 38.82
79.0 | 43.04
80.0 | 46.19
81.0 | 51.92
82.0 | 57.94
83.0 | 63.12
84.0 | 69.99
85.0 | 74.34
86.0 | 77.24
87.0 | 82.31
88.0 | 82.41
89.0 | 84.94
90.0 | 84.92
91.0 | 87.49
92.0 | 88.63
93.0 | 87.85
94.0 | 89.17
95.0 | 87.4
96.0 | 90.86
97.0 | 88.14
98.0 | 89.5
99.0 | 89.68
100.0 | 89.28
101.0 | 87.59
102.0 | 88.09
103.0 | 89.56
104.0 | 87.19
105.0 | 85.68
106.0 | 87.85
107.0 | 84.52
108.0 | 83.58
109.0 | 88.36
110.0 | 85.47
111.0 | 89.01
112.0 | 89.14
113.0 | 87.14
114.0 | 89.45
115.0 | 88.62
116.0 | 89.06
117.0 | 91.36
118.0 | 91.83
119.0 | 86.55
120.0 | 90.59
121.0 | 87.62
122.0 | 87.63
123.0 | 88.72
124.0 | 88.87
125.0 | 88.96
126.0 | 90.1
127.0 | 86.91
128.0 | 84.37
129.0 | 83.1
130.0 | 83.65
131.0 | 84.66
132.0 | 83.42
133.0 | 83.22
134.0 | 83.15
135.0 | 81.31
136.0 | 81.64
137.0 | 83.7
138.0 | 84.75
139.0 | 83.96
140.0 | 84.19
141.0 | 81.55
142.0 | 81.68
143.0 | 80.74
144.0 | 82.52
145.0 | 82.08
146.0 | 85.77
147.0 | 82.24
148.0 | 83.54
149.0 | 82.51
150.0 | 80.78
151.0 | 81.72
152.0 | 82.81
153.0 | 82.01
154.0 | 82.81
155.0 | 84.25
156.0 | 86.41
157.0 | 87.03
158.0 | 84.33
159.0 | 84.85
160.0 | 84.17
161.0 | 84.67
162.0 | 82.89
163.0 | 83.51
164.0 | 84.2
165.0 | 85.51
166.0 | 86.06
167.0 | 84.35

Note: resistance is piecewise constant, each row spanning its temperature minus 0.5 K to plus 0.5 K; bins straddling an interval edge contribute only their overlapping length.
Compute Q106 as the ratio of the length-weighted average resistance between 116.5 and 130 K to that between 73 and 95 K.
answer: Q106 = 1.36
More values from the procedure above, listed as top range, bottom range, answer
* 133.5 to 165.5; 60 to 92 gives 1.27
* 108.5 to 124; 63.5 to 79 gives 1.59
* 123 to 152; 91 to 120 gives 0.95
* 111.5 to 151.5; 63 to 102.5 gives 1.22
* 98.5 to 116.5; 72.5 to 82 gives 2.05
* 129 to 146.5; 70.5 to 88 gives 1.54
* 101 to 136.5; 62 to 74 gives 1.30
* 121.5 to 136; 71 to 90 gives 1.49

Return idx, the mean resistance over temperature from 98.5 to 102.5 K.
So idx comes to 88.7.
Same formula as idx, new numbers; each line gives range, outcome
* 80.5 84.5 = 60.7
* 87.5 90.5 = 84.1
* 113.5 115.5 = 89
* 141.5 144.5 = 81.6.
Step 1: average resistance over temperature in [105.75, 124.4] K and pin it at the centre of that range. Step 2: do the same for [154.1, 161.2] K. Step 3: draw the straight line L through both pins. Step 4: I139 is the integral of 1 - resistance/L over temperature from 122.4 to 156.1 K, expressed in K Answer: 1.0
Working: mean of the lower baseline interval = 88.2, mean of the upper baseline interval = 85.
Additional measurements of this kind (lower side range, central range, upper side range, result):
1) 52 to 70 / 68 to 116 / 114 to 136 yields 5.7 K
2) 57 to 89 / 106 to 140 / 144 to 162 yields -4.4 K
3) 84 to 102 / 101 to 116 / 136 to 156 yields -0.5 K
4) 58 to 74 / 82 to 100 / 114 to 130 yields -0.9 K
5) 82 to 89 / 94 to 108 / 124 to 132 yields -1.7 K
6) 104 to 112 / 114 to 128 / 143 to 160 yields -0.5 K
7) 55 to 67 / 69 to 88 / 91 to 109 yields 6.9 K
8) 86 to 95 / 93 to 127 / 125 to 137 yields -1.4 K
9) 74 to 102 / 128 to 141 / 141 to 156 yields -0.5 K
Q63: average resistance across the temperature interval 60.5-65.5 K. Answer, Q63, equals 82.9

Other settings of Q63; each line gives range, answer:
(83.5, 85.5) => 72.2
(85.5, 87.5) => 79.8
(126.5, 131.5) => 84.5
